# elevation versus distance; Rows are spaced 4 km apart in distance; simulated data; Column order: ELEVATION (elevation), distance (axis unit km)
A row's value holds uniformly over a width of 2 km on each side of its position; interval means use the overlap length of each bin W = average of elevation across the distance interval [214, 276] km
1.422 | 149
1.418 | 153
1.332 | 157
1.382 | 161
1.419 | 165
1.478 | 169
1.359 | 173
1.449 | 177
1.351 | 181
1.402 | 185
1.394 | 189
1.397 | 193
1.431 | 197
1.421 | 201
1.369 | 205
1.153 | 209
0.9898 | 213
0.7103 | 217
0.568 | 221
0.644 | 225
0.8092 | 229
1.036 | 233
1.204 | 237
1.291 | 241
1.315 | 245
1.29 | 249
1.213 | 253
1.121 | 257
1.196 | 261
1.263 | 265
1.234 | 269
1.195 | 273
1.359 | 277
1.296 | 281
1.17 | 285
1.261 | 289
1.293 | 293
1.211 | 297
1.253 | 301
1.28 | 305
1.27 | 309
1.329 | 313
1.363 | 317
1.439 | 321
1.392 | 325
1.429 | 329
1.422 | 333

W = 1.08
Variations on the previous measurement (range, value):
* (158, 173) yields 1.41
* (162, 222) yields 1.27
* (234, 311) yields 1.25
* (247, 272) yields 1.22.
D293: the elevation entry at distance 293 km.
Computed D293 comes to 1.293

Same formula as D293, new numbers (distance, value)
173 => 1.359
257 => 1.121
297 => 1.211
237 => 1.204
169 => 1.478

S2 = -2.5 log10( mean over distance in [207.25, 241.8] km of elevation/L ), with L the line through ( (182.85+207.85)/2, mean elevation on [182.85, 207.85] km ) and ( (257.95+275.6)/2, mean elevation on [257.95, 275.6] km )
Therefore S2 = 0.39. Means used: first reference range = 1.39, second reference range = 1.22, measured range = 0.92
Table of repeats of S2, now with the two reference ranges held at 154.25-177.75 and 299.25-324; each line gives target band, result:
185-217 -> 0.09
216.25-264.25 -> 0.28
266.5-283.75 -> 0.07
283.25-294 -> 0.08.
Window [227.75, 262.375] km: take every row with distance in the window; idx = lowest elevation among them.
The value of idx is 0.8092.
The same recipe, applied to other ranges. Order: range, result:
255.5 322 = 1.121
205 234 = 0.568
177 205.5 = 1.351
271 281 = 1.195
